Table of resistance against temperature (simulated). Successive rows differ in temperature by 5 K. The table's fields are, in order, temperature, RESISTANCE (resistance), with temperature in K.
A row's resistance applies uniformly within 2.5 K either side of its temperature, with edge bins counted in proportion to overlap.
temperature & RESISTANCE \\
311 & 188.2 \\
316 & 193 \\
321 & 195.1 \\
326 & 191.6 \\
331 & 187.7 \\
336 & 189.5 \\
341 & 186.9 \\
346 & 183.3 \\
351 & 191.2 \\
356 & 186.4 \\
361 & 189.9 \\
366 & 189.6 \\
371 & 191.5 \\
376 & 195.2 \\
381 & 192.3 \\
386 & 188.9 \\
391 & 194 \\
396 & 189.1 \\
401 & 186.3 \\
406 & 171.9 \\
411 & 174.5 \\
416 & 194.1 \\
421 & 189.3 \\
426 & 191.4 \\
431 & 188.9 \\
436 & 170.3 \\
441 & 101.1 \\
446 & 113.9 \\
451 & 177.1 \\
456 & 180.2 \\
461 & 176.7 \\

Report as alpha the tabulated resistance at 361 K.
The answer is 189.9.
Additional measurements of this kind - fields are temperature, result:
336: 189.5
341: 186.9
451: 177.1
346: 183.3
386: 188.9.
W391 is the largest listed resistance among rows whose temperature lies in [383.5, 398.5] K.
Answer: 194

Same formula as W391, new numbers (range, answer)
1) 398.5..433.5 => 194.1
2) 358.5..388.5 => 195.2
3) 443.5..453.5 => 177.1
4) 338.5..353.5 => 191.2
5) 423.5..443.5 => 191.4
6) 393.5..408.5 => 189.1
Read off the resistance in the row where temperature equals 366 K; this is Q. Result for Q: 189.6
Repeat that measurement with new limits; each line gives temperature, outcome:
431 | 188.9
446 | 113.9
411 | 174.5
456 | 180.2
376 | 195.2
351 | 191.2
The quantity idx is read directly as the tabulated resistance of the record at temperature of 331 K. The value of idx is 187.7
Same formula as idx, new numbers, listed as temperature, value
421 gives 189.3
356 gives 186.4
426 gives 191.4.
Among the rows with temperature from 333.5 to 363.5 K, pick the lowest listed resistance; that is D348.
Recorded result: 183.3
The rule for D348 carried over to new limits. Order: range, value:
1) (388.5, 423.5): 171.9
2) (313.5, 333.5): 187.7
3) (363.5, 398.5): 188.9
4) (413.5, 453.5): 101.1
